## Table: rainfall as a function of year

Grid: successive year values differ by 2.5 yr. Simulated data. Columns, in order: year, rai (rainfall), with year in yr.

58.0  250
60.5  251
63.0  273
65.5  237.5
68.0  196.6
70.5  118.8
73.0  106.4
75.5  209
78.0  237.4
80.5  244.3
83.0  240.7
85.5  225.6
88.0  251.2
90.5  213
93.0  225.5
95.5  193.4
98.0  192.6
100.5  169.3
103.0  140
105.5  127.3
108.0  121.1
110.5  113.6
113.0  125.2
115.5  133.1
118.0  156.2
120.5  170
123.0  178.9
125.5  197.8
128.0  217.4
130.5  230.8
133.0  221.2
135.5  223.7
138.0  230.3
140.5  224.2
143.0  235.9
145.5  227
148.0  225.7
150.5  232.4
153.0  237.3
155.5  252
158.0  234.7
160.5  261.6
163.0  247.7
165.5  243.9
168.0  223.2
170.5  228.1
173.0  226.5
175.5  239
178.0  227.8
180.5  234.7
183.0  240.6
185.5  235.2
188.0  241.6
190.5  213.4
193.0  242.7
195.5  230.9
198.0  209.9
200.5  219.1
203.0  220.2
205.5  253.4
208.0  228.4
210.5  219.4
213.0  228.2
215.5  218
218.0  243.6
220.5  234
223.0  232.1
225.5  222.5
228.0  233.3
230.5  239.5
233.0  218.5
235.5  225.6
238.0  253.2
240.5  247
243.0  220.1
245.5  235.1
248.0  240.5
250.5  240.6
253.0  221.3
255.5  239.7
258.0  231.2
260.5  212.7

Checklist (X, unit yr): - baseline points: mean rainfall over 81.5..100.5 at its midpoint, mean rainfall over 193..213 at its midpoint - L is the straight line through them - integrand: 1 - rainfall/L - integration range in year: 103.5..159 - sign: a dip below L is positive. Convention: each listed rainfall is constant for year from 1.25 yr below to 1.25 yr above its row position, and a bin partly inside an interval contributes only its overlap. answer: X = 6.5 yr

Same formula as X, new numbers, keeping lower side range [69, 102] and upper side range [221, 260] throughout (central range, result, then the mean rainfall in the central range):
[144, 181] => -3.24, 236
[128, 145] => -1.20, 227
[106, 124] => 5.74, 141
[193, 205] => 0.00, 224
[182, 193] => -0.57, 234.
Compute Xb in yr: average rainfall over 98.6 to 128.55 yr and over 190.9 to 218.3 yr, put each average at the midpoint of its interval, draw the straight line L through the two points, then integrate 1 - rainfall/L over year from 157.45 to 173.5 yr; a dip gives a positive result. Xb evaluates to -3.5 yr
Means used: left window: 154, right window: 228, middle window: 239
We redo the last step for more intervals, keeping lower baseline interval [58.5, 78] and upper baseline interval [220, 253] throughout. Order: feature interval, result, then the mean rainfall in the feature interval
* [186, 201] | -0.1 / 227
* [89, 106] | 2.0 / 184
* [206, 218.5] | 0.1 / 228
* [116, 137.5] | 1.6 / 198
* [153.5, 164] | -1.4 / 248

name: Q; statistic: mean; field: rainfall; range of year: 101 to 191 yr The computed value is 208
